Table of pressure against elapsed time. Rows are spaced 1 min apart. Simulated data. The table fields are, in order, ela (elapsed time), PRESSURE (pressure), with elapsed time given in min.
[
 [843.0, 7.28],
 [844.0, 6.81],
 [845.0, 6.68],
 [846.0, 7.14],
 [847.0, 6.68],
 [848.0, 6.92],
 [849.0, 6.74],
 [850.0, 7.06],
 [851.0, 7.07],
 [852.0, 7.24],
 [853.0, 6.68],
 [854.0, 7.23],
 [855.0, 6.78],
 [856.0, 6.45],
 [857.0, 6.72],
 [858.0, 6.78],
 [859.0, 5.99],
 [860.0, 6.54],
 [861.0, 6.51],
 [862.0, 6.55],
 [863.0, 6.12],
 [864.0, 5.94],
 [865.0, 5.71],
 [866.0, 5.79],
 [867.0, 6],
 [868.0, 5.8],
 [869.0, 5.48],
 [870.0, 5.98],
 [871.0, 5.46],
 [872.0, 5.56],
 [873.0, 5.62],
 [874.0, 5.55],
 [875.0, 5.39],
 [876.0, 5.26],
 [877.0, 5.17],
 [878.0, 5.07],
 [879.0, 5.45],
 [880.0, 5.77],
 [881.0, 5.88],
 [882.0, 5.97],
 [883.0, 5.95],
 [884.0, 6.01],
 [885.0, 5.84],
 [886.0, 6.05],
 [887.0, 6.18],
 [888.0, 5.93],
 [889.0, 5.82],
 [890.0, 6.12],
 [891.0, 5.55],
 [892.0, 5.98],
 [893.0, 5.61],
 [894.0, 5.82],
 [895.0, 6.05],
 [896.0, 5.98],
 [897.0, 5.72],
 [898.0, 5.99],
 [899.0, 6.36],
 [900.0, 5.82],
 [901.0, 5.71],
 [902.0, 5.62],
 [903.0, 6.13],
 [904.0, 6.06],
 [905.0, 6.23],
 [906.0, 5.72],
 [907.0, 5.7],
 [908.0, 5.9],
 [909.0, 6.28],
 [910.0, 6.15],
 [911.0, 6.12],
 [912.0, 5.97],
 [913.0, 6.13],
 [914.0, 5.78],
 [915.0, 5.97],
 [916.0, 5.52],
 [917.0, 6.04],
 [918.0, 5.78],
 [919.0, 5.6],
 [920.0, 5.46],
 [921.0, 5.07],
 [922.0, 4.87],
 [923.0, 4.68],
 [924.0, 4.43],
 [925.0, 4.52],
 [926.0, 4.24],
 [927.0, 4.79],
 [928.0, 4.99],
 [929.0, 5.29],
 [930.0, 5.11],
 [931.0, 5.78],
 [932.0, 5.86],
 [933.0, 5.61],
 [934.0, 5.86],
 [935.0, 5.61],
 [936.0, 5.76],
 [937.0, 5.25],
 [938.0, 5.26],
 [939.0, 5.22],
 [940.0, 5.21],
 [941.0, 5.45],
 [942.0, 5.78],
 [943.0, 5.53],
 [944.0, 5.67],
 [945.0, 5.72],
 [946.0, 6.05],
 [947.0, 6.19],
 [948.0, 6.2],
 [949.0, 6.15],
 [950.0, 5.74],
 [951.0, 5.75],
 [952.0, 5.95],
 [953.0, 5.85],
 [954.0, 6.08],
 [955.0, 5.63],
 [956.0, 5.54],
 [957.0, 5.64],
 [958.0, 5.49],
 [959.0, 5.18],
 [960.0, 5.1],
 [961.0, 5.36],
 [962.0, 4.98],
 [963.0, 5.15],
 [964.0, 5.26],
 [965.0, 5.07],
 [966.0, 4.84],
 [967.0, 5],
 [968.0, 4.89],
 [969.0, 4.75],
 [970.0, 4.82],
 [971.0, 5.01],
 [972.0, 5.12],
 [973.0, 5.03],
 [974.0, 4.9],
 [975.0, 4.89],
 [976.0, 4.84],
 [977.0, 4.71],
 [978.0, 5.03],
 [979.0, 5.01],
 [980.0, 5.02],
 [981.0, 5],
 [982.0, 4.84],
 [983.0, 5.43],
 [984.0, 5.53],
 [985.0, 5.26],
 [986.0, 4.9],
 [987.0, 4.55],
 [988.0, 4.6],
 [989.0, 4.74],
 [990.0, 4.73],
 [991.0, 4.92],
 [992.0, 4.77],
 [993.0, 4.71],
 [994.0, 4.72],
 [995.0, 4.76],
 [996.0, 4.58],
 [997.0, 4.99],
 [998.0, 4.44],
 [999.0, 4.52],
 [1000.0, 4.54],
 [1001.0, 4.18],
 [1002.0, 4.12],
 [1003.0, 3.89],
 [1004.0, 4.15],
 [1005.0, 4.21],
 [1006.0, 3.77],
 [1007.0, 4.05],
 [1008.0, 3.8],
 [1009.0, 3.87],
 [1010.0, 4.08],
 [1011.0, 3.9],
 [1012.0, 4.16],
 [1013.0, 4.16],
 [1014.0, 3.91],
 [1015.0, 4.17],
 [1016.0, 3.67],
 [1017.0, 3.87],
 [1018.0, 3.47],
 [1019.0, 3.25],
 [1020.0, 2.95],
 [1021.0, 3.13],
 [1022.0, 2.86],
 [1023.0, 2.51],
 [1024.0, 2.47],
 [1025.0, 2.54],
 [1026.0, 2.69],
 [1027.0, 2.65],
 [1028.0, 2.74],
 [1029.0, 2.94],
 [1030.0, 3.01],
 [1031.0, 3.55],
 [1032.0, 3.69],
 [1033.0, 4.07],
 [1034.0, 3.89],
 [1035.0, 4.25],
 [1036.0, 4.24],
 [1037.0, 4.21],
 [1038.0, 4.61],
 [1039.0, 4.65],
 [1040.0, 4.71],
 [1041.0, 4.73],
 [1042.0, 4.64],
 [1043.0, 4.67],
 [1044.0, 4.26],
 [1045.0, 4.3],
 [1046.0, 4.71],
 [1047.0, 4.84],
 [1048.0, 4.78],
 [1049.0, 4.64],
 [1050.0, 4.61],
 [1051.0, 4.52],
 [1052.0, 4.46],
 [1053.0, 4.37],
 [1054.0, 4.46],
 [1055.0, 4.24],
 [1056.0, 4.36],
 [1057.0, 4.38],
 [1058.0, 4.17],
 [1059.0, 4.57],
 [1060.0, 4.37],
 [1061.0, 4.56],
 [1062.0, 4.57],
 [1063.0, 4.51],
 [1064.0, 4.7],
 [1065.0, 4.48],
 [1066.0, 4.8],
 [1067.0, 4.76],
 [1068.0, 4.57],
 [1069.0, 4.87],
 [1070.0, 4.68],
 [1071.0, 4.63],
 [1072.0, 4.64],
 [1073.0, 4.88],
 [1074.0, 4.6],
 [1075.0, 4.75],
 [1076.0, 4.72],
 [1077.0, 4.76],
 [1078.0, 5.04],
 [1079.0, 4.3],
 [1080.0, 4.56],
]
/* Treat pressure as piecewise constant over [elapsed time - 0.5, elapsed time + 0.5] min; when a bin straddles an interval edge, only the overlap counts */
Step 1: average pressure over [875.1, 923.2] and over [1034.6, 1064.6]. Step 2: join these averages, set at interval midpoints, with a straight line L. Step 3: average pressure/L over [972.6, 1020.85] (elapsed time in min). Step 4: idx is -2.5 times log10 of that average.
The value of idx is 0.12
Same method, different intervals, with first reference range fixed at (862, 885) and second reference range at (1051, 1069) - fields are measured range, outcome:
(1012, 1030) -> 0.431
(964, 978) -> 0.031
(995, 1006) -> 0.125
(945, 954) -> -0.148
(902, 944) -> -0.029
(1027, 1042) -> 0.185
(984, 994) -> 0.028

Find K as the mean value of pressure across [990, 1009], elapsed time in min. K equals 4.39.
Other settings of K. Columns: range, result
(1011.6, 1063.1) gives 3.97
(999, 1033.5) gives 3.57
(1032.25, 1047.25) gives 4.43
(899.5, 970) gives 5.52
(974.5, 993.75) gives 4.92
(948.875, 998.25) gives 5.1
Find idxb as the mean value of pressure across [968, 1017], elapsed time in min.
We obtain 4.57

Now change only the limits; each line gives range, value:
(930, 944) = 5.54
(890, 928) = 5.66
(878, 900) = 5.89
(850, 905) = 6.01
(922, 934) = 5.06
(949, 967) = 5.45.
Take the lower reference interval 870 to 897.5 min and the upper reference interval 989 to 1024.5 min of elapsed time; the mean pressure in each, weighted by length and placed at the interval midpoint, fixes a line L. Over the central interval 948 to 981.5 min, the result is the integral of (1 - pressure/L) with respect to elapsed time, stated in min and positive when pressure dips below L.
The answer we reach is -4.7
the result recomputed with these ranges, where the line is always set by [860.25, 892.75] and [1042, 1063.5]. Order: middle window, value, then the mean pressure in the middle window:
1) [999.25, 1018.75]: 3.3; 4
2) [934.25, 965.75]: -1.9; 5.57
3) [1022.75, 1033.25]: 3.8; 2.97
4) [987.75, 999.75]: 0.6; 4.71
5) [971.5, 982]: 0.2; 4.95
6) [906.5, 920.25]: -0.9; 5.89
